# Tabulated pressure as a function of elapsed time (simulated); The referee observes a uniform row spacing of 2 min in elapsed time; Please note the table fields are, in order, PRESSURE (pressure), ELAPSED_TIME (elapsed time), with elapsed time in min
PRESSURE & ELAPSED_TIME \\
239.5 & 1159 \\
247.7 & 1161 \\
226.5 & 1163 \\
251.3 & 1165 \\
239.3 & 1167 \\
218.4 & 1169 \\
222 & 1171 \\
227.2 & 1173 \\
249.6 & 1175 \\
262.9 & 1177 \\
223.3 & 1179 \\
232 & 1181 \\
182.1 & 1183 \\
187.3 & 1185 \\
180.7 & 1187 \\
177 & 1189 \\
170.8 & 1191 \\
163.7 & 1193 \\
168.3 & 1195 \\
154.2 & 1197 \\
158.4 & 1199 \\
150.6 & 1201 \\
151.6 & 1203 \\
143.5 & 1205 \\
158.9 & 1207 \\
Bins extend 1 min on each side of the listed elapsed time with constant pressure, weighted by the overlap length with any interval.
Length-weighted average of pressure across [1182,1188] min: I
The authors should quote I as 183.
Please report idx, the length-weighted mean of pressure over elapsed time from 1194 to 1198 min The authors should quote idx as 161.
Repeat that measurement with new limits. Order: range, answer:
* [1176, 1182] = 239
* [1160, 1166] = 242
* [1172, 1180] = 241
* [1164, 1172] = 233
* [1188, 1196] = 170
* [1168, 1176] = 229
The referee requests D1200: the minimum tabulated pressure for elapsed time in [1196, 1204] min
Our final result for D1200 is 150.6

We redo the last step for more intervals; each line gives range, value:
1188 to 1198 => 154.2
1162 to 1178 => 218.4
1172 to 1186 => 182.1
